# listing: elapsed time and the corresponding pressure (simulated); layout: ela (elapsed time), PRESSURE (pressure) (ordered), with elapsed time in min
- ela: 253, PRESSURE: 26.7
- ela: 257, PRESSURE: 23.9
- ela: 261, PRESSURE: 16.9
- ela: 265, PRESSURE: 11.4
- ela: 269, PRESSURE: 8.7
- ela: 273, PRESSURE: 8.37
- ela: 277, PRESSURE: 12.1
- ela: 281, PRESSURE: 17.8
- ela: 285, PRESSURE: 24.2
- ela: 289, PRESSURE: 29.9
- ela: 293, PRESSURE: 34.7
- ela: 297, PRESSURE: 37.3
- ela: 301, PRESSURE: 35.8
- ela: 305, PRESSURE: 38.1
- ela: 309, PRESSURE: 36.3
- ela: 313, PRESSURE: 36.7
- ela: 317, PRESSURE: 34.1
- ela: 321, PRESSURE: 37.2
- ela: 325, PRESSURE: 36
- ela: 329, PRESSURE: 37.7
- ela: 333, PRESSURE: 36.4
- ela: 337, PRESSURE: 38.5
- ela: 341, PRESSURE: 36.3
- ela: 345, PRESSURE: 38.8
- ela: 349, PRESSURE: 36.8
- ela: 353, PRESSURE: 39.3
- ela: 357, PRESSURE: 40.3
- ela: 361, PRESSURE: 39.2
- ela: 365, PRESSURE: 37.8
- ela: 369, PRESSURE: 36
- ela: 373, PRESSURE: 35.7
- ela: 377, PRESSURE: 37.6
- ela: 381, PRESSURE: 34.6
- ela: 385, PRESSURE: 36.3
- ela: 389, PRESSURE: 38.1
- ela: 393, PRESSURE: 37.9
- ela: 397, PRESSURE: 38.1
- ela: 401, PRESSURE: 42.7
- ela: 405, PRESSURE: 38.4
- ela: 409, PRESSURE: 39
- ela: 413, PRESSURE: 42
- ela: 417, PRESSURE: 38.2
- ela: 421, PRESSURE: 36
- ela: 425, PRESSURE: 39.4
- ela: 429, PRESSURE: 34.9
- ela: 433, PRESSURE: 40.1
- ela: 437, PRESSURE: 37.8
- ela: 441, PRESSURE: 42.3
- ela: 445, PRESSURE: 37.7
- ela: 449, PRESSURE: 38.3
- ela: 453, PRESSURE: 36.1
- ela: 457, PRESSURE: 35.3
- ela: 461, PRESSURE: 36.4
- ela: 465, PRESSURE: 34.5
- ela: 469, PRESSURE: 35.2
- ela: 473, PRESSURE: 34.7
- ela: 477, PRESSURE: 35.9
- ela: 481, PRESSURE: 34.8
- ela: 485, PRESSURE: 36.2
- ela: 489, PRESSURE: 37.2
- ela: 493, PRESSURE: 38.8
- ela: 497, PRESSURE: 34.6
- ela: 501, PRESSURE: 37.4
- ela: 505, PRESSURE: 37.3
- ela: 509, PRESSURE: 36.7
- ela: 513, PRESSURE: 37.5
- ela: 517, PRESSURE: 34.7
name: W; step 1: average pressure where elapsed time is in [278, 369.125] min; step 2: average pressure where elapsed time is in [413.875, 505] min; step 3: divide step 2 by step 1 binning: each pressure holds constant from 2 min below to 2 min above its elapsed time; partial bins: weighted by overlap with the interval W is 1.1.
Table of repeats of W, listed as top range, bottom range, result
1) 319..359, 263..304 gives 1.68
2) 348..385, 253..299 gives 1.80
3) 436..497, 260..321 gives 1.41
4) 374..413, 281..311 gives 1.17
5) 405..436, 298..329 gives 1.06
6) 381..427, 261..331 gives 1.39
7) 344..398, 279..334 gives 1.12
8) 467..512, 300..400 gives 0.97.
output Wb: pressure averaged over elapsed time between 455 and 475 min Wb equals 35.2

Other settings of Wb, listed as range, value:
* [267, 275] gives 8.54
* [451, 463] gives 35.9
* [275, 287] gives 18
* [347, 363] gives 38.9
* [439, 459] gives 37.9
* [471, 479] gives 35.3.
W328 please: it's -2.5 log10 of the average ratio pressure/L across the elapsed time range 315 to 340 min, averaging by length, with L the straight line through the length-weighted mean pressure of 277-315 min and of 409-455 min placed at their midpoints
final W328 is -0.12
